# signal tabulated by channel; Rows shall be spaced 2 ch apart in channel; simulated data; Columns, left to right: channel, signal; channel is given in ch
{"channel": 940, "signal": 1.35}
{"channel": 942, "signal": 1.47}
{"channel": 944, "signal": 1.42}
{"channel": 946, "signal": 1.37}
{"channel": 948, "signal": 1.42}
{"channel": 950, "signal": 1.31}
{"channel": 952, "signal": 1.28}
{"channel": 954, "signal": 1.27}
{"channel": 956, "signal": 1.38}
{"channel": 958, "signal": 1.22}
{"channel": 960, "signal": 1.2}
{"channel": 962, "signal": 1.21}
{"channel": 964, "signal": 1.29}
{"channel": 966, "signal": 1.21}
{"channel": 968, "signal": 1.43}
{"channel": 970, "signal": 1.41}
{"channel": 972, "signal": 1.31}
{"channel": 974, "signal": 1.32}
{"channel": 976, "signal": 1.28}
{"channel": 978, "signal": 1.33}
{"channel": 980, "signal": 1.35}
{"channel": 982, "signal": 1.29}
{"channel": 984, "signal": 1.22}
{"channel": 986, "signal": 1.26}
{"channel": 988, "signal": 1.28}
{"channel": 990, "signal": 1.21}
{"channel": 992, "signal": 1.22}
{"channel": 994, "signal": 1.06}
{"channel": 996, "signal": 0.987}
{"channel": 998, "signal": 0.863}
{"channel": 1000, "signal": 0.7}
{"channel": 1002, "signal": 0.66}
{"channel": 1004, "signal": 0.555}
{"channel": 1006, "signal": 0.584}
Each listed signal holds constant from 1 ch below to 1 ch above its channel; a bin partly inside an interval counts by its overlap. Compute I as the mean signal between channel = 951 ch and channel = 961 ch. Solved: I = 1.27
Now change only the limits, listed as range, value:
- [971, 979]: 1.31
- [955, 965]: 1.26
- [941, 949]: 1.42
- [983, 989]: 1.25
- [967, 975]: 1.37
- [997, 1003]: 0.741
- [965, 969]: 1.32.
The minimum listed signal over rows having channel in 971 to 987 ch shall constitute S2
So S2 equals 1.22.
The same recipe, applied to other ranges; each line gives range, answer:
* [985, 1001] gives 0.7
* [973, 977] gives 1.28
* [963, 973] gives 1.21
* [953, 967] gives 1.2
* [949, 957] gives 1.27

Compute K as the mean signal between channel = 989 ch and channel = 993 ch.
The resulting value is 1.21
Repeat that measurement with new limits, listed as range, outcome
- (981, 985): 1.25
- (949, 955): 1.29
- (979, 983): 1.32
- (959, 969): 1.27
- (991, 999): 1.03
